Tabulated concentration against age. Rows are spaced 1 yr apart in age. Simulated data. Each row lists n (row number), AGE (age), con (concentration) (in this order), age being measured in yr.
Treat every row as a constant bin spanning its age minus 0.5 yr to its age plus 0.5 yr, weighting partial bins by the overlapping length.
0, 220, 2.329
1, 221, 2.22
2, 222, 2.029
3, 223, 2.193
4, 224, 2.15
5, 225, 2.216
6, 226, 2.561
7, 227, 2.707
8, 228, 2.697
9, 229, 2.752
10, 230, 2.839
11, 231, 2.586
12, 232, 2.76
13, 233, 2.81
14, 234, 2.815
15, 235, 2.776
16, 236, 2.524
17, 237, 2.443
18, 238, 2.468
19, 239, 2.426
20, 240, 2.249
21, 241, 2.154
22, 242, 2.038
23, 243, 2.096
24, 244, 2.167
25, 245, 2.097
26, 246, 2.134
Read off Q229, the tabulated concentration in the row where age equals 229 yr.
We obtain 2.752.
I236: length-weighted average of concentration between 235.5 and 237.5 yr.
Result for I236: 2.48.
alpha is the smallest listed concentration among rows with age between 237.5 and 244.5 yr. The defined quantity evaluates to 2.038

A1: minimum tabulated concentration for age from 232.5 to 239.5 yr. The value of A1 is 2.426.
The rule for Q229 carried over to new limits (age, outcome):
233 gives 2.81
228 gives 2.697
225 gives 2.216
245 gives 2.097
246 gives 2.134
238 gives 2.468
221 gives 2.22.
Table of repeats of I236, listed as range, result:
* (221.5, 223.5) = 2.11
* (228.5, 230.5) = 2.8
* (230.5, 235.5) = 2.75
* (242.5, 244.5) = 2.13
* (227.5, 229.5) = 2.72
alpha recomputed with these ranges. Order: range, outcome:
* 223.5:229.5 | 2.15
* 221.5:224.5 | 2.029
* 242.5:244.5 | 2.096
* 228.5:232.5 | 2.586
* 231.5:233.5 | 2.76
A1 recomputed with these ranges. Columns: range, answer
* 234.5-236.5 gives 2.524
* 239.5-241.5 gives 2.154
